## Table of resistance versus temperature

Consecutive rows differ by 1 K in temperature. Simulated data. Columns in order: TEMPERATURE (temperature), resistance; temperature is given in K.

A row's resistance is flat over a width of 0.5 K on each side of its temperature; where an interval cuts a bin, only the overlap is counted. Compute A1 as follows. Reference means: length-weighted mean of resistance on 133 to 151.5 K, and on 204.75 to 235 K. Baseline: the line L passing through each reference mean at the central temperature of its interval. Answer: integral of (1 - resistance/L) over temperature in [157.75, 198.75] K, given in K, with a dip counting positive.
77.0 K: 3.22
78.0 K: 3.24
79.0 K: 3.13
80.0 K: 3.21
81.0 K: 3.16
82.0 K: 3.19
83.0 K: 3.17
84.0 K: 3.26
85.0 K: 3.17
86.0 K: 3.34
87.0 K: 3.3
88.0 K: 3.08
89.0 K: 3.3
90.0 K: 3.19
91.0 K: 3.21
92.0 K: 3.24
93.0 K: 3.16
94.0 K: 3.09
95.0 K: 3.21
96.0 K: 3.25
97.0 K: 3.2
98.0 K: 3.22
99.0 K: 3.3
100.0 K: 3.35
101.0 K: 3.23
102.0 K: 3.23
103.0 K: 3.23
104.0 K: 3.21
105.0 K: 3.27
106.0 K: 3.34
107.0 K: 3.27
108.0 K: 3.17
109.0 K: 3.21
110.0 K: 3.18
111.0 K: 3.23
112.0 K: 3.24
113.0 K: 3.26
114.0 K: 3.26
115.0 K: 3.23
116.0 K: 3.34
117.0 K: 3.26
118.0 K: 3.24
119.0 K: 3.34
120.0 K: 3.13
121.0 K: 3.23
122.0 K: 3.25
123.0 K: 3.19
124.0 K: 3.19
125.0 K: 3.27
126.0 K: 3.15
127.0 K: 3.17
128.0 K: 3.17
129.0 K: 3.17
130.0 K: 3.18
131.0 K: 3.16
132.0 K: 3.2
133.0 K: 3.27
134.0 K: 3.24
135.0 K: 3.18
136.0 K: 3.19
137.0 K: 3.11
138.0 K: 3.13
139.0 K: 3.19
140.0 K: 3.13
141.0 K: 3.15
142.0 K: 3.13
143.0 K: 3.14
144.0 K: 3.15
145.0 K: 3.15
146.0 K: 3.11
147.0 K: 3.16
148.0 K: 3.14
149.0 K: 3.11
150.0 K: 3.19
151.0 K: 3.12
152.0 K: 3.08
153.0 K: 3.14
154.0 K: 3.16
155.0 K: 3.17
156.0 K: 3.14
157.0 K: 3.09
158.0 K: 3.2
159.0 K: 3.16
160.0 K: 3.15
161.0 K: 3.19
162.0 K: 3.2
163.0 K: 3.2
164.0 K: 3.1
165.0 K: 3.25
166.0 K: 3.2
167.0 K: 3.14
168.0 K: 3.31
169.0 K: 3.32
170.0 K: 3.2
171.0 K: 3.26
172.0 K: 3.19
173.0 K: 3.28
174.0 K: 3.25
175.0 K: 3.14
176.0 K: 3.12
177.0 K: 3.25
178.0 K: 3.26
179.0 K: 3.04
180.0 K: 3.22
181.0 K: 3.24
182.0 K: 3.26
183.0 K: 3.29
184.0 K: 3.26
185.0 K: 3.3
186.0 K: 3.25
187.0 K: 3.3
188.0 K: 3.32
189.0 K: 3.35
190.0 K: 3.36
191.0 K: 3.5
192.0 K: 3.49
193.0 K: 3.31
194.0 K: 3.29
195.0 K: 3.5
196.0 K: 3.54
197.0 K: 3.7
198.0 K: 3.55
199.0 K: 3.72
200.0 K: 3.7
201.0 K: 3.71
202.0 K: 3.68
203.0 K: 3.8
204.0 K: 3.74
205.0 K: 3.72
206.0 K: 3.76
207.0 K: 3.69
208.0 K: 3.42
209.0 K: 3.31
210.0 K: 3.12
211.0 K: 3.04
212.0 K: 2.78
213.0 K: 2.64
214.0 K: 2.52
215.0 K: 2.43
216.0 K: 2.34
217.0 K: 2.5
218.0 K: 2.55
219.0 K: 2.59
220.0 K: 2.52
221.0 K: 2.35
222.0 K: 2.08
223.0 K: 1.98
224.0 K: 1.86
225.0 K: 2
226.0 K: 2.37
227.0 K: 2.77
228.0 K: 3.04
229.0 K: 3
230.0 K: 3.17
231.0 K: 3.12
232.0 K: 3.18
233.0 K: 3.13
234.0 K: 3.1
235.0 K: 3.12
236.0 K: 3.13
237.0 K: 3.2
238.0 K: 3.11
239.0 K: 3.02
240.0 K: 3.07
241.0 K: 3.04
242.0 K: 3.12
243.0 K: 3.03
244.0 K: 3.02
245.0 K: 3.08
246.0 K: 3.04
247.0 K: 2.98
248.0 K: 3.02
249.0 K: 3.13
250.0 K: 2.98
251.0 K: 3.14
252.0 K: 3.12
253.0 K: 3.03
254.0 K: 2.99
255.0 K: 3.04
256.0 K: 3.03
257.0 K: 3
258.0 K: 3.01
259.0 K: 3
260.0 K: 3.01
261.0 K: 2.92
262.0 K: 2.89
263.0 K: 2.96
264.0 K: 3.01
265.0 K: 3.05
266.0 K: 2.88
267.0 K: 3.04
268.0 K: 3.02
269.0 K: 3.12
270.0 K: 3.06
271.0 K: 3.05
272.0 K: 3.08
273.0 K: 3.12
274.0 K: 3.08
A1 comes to -4.0 K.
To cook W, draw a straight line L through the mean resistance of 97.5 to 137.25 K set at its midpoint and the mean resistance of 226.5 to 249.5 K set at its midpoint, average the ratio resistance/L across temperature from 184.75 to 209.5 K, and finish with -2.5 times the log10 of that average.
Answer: -0.13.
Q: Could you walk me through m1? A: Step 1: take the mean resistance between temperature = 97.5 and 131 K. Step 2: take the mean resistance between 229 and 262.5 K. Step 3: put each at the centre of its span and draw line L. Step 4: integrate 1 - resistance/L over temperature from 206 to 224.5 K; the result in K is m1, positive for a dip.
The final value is 2.5 K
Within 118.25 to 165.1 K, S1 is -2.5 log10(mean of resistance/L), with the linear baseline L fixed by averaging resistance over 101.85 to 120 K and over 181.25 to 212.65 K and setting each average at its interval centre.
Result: 0.05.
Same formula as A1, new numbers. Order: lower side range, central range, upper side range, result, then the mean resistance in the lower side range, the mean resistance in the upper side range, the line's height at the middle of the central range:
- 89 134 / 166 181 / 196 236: -0.6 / 3.23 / 3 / 3.09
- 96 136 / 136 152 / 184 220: 0.5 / 3.23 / 3.26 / 3.24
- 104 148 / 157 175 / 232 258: -0.3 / 3.2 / 3.07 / 3.16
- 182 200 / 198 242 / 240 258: 3.4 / 3.42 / 3.05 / 3.23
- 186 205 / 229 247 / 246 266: 0.4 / 3.53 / 3.01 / 3.17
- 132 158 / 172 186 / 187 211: 0.7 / 3.15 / 3.52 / 3.38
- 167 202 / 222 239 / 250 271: 1.8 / 3.35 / 3.02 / 3.15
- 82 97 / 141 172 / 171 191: 0.7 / 3.21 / 3.25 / 3.24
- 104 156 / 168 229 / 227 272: -0.1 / 3.19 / 3.05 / 3.11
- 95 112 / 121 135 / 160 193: 0.2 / 3.24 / 3.25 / 3.24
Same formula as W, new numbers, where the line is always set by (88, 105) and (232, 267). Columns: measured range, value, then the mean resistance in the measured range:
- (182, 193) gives -0.07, 3.34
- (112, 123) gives -0.02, 3.25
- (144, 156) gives 0.01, 3.14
